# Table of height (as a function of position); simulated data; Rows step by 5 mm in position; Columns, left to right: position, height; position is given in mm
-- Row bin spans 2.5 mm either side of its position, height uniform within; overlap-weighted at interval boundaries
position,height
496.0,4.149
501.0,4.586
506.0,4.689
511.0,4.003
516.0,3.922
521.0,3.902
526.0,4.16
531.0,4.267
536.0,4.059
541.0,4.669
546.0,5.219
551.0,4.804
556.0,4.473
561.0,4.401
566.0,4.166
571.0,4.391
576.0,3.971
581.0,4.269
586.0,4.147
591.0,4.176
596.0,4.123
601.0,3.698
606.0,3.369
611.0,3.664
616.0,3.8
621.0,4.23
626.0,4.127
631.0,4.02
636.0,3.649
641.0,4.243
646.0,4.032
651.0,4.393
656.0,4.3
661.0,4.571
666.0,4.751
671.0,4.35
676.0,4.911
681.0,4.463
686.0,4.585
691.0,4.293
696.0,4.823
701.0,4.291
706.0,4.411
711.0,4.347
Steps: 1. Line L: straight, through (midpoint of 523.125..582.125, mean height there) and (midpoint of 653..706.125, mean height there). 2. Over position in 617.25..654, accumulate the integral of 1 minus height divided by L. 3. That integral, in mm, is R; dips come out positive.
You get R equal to 3.2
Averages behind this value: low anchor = 4.4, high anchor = 4.53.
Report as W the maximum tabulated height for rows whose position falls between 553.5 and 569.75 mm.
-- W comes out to 4.473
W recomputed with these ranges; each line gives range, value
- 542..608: 5.219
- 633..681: 4.911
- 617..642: 4.243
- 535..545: 4.669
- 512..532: 4.267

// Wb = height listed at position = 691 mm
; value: 4.293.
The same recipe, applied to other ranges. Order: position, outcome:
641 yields 4.243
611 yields 3.664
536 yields 4.059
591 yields 4.176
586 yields 4.147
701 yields 4.291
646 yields 4.032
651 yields 4.393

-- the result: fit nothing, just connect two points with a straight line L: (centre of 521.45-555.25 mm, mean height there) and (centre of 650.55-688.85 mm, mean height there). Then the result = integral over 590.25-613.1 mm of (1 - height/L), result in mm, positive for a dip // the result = 3.7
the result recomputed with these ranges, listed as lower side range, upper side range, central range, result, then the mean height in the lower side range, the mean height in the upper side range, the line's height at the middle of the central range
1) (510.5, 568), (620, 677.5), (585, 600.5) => 0.8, 4.35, 4.29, 4.32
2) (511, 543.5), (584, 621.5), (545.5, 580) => -3.5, 4.15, 3.88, 4.02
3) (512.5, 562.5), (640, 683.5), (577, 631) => 5.6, 4.38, 4.45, 4.42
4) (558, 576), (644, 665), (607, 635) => 2.7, 4.28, 4.36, 4.33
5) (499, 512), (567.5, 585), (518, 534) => 1.1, 4.47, 4.2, 4.39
